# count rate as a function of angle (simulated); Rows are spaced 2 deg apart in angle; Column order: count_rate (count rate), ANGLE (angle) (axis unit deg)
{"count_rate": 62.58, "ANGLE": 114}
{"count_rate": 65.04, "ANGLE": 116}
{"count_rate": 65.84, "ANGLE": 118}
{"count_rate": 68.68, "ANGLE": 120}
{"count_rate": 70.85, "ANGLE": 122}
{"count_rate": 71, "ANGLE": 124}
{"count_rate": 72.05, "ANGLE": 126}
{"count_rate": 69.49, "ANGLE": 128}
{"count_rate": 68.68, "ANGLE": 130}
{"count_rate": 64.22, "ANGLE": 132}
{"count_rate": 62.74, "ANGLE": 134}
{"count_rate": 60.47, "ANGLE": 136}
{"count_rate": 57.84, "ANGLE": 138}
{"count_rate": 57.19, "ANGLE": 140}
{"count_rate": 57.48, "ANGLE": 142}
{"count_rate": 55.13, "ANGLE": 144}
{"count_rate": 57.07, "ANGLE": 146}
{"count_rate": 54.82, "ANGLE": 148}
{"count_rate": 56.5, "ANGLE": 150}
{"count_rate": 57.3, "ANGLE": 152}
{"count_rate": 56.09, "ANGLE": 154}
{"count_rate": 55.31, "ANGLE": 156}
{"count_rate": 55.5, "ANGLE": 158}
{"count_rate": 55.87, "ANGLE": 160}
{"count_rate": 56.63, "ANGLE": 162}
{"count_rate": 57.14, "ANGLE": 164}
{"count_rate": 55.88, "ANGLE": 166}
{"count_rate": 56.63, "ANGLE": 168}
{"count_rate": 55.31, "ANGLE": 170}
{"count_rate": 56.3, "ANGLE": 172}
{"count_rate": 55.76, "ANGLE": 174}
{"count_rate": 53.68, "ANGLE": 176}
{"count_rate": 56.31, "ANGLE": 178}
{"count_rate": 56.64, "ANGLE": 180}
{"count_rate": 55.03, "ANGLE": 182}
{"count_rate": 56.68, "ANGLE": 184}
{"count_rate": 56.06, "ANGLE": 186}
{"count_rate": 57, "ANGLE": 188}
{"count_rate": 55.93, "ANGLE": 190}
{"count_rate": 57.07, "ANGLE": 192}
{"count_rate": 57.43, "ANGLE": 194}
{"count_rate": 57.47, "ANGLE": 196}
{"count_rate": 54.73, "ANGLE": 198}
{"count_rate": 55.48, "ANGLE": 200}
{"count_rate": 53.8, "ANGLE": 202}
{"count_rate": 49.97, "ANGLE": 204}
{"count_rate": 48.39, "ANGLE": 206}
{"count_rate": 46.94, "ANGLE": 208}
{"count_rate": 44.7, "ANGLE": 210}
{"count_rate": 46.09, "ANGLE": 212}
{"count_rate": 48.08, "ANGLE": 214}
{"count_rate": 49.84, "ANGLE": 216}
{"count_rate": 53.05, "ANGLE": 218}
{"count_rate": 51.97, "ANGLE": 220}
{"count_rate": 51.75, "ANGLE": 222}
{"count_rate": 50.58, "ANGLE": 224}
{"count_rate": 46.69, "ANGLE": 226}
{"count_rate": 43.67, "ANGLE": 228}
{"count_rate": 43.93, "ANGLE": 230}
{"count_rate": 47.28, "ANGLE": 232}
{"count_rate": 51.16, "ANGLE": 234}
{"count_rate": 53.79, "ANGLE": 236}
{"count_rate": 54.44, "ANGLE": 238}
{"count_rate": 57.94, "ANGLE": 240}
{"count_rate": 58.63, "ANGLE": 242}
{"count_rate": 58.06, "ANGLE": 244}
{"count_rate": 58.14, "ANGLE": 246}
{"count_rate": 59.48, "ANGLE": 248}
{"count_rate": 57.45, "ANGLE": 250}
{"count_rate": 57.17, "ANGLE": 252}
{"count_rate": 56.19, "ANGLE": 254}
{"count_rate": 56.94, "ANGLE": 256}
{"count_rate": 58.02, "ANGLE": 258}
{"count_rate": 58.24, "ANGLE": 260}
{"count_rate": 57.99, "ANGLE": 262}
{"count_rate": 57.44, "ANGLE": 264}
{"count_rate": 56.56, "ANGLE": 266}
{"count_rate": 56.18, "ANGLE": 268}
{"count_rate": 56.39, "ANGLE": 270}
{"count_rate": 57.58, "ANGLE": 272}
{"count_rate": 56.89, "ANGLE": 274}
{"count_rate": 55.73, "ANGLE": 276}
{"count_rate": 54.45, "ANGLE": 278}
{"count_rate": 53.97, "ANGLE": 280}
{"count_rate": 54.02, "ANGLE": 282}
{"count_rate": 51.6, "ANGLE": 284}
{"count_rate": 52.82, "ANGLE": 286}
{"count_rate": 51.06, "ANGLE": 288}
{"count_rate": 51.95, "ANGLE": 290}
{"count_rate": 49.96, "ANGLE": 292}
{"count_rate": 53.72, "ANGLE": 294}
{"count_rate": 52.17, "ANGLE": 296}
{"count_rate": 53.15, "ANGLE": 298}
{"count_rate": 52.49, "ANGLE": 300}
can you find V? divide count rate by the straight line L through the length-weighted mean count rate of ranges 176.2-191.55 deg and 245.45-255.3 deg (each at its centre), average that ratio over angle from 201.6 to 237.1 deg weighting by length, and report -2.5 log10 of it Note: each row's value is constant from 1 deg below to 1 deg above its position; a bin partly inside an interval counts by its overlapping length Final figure 0.16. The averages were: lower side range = 56.1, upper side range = 57.6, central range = 48.9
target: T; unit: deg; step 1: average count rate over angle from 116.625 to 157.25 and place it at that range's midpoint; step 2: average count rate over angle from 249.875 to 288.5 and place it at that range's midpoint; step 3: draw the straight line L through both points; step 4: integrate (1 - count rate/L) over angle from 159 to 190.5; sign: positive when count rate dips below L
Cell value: 2.2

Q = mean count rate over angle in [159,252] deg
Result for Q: 53.6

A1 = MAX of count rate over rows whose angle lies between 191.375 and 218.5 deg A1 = 57.47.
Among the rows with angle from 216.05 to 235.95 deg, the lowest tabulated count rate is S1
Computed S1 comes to 43.67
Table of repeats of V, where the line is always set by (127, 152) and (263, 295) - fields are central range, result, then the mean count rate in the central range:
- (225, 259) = 0.035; 54.1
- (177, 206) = 0.048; 55.4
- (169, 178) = 0.062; 55.4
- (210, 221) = 0.156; 49.3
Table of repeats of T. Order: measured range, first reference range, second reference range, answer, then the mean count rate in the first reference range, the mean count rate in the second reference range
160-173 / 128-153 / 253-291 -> 0.5 deg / 59.5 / 55.5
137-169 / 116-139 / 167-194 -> 2.6 deg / 66.5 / 56.1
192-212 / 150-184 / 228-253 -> 1.1 deg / 56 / 54.3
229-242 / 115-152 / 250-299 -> 1.2 deg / 62.9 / 55.1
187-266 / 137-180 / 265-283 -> 3.5 deg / 56.2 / 55.8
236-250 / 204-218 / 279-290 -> -2.1 deg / 47.9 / 52.6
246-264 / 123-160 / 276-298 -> -1.1 deg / 60.4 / 52.7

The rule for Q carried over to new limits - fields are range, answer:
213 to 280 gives 54.3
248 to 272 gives 57.3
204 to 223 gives 49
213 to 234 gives 48.8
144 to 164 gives 56.1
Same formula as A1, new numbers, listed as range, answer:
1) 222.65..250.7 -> 59.48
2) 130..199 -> 68.68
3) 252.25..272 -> 58.24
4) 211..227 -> 53.05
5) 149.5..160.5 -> 57.3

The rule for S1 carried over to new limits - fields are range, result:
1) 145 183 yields 53.68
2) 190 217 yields 44.7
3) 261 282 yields 53.97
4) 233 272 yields 51.16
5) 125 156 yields 54.82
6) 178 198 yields 54.73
